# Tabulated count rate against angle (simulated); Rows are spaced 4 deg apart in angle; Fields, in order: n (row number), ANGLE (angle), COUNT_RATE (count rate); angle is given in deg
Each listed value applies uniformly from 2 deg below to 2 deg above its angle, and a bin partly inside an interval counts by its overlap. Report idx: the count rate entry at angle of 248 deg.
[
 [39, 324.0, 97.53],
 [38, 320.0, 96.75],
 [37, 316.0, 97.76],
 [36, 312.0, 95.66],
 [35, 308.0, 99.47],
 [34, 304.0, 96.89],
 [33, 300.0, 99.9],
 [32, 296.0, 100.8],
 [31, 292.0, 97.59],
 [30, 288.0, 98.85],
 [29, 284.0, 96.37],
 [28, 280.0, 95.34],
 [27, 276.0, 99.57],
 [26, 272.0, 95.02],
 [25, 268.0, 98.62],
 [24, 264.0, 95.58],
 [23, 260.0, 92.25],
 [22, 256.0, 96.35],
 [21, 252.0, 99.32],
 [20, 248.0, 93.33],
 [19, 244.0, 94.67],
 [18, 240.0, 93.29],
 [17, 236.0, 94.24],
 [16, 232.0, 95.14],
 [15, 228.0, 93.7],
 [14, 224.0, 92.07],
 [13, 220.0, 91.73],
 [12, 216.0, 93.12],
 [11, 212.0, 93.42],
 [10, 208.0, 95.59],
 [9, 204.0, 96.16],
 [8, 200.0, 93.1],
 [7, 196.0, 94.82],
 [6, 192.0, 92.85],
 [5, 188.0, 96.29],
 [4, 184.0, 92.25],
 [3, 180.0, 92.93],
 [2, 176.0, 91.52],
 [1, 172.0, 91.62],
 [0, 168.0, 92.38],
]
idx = 93.33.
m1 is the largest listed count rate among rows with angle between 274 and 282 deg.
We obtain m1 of 99.57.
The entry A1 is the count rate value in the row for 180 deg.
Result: 92.93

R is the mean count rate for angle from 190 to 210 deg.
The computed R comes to 94.5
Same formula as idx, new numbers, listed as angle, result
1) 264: 95.58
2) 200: 93.1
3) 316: 97.76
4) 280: 95.34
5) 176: 91.52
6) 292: 97.59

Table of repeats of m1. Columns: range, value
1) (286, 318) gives 100.8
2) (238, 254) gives 99.32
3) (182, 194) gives 96.29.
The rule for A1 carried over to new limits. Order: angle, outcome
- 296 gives 100.8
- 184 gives 92.25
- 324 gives 97.53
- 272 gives 95.02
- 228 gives 93.7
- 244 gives 94.67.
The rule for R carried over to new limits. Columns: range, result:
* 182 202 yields 93.9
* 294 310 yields 99.3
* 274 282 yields 97.5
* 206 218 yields 94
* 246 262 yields 95.3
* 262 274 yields 96.4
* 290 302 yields 99.4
